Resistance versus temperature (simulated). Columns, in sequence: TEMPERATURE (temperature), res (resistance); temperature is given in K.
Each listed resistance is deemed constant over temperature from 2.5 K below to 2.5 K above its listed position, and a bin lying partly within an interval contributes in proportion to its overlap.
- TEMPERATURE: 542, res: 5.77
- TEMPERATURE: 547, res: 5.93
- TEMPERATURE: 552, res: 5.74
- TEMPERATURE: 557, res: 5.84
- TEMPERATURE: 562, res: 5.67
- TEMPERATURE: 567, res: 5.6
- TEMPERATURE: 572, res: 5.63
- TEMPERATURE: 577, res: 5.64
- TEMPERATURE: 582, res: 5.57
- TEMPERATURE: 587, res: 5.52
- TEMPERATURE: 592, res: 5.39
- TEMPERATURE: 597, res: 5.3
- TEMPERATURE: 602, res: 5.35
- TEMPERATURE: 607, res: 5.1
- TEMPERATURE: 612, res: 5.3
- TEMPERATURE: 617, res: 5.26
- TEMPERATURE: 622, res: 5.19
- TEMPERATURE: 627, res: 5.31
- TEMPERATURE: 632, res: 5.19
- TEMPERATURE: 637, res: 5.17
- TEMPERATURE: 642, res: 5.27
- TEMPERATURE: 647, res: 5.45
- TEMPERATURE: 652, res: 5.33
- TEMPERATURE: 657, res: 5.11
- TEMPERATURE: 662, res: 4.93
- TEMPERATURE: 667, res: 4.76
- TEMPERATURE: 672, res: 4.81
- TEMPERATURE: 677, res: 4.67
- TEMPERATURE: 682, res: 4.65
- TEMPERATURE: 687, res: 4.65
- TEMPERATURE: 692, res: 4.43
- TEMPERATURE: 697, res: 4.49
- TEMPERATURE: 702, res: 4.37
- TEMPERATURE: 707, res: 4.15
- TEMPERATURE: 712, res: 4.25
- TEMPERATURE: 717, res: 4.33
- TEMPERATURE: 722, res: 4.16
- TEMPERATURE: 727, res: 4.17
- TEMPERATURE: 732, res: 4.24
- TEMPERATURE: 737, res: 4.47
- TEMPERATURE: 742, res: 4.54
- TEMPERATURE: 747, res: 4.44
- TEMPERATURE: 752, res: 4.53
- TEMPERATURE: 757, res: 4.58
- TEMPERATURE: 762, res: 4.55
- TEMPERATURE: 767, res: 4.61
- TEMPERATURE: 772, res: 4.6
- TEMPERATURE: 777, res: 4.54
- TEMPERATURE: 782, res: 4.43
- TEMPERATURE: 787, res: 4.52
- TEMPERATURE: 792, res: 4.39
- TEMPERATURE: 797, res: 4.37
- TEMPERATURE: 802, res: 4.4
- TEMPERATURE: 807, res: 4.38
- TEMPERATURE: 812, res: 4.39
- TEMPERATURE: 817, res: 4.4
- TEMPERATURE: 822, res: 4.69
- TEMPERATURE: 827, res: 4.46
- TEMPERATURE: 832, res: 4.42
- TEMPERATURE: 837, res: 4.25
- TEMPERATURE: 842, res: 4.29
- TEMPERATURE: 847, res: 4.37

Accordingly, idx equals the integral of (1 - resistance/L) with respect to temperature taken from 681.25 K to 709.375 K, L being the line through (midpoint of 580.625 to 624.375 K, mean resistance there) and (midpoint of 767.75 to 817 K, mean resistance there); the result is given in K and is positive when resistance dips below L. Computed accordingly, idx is 2.6 K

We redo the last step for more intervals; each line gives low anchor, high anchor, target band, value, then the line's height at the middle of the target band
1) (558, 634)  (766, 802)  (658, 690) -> 1.7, 5.03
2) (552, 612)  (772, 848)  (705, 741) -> 4.3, 4.84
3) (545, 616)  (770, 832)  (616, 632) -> 0.2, 5.32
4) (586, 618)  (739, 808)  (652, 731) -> 5.5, 4.88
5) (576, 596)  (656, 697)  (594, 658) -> -1.3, 5.16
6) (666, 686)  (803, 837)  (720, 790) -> 1.6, 4.56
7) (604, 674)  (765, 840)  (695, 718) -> 2.6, 4.87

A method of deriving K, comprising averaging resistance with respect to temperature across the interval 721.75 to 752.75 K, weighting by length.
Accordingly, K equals 4.37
